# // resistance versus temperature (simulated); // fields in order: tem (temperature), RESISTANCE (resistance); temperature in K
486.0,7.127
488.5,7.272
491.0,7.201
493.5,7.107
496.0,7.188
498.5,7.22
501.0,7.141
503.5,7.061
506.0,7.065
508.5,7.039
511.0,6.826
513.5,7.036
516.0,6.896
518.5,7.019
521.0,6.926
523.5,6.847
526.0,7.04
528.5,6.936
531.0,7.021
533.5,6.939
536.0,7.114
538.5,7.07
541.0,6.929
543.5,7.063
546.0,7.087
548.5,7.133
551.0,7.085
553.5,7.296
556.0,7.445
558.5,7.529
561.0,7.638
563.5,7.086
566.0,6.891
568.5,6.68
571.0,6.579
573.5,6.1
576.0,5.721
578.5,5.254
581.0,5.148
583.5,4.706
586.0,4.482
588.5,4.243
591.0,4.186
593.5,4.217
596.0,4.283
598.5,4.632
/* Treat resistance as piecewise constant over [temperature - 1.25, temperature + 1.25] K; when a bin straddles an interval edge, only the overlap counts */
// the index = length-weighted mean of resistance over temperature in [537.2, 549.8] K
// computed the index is 7.06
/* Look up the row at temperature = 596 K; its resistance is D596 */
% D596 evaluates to 4.283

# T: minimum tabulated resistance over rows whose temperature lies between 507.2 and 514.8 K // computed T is 6.826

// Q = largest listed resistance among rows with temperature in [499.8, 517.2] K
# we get 7.141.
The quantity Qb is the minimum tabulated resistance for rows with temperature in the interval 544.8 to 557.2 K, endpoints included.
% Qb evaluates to 7.085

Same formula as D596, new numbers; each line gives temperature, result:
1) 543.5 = 7.063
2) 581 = 5.148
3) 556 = 7.445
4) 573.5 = 6.1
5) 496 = 7.188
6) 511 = 6.826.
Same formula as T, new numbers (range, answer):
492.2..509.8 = 7.039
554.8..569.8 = 6.68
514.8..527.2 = 6.847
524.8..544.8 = 6.929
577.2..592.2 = 4.186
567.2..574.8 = 6.1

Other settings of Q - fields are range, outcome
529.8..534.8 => 7.021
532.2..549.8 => 7.133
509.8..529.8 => 7.04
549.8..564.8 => 7.638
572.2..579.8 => 6.1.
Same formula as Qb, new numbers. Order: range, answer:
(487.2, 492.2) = 7.201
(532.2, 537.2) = 6.939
